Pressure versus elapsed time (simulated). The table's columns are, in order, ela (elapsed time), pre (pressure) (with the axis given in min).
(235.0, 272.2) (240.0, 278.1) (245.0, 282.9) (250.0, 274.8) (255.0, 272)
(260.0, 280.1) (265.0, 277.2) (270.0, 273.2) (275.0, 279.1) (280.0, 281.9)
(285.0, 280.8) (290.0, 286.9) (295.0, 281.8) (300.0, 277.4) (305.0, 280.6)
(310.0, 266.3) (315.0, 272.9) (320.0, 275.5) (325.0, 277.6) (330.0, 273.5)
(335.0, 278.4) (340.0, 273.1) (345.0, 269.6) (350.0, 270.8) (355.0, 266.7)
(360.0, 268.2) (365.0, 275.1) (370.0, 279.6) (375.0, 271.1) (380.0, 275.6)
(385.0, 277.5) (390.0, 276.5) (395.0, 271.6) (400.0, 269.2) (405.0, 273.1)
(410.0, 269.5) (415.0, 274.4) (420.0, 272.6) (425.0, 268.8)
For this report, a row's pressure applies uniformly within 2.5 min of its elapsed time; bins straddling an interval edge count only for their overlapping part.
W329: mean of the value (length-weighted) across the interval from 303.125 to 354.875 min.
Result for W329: 273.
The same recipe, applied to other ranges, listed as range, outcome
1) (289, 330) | 277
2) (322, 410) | 273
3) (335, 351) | 272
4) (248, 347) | 277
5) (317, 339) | 276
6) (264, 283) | 278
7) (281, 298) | 283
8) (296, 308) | 279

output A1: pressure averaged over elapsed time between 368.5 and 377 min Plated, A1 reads 275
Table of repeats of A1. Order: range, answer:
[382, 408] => 274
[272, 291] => 282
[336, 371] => 272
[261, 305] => 280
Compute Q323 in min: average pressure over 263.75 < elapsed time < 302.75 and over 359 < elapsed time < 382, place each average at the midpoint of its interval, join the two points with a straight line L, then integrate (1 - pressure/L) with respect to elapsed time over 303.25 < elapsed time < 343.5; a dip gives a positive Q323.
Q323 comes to 0.4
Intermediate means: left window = 280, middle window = 275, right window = 274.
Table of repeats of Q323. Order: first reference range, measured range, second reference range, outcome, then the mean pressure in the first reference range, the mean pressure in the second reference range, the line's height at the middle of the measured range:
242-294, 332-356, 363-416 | 0.3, 279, 274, 276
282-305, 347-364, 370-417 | 0.5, 282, 273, 277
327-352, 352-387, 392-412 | -0.1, 273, 271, 272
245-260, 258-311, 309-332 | -0.8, 276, 274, 275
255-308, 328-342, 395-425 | 0.1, 279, 272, 276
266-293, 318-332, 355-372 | 0.0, 280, 273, 276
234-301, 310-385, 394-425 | 0.4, 279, 272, 275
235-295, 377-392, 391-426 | -0.2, 279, 272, 273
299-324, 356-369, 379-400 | 0.1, 275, 275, 275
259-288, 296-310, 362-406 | 0.0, 279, 274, 278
